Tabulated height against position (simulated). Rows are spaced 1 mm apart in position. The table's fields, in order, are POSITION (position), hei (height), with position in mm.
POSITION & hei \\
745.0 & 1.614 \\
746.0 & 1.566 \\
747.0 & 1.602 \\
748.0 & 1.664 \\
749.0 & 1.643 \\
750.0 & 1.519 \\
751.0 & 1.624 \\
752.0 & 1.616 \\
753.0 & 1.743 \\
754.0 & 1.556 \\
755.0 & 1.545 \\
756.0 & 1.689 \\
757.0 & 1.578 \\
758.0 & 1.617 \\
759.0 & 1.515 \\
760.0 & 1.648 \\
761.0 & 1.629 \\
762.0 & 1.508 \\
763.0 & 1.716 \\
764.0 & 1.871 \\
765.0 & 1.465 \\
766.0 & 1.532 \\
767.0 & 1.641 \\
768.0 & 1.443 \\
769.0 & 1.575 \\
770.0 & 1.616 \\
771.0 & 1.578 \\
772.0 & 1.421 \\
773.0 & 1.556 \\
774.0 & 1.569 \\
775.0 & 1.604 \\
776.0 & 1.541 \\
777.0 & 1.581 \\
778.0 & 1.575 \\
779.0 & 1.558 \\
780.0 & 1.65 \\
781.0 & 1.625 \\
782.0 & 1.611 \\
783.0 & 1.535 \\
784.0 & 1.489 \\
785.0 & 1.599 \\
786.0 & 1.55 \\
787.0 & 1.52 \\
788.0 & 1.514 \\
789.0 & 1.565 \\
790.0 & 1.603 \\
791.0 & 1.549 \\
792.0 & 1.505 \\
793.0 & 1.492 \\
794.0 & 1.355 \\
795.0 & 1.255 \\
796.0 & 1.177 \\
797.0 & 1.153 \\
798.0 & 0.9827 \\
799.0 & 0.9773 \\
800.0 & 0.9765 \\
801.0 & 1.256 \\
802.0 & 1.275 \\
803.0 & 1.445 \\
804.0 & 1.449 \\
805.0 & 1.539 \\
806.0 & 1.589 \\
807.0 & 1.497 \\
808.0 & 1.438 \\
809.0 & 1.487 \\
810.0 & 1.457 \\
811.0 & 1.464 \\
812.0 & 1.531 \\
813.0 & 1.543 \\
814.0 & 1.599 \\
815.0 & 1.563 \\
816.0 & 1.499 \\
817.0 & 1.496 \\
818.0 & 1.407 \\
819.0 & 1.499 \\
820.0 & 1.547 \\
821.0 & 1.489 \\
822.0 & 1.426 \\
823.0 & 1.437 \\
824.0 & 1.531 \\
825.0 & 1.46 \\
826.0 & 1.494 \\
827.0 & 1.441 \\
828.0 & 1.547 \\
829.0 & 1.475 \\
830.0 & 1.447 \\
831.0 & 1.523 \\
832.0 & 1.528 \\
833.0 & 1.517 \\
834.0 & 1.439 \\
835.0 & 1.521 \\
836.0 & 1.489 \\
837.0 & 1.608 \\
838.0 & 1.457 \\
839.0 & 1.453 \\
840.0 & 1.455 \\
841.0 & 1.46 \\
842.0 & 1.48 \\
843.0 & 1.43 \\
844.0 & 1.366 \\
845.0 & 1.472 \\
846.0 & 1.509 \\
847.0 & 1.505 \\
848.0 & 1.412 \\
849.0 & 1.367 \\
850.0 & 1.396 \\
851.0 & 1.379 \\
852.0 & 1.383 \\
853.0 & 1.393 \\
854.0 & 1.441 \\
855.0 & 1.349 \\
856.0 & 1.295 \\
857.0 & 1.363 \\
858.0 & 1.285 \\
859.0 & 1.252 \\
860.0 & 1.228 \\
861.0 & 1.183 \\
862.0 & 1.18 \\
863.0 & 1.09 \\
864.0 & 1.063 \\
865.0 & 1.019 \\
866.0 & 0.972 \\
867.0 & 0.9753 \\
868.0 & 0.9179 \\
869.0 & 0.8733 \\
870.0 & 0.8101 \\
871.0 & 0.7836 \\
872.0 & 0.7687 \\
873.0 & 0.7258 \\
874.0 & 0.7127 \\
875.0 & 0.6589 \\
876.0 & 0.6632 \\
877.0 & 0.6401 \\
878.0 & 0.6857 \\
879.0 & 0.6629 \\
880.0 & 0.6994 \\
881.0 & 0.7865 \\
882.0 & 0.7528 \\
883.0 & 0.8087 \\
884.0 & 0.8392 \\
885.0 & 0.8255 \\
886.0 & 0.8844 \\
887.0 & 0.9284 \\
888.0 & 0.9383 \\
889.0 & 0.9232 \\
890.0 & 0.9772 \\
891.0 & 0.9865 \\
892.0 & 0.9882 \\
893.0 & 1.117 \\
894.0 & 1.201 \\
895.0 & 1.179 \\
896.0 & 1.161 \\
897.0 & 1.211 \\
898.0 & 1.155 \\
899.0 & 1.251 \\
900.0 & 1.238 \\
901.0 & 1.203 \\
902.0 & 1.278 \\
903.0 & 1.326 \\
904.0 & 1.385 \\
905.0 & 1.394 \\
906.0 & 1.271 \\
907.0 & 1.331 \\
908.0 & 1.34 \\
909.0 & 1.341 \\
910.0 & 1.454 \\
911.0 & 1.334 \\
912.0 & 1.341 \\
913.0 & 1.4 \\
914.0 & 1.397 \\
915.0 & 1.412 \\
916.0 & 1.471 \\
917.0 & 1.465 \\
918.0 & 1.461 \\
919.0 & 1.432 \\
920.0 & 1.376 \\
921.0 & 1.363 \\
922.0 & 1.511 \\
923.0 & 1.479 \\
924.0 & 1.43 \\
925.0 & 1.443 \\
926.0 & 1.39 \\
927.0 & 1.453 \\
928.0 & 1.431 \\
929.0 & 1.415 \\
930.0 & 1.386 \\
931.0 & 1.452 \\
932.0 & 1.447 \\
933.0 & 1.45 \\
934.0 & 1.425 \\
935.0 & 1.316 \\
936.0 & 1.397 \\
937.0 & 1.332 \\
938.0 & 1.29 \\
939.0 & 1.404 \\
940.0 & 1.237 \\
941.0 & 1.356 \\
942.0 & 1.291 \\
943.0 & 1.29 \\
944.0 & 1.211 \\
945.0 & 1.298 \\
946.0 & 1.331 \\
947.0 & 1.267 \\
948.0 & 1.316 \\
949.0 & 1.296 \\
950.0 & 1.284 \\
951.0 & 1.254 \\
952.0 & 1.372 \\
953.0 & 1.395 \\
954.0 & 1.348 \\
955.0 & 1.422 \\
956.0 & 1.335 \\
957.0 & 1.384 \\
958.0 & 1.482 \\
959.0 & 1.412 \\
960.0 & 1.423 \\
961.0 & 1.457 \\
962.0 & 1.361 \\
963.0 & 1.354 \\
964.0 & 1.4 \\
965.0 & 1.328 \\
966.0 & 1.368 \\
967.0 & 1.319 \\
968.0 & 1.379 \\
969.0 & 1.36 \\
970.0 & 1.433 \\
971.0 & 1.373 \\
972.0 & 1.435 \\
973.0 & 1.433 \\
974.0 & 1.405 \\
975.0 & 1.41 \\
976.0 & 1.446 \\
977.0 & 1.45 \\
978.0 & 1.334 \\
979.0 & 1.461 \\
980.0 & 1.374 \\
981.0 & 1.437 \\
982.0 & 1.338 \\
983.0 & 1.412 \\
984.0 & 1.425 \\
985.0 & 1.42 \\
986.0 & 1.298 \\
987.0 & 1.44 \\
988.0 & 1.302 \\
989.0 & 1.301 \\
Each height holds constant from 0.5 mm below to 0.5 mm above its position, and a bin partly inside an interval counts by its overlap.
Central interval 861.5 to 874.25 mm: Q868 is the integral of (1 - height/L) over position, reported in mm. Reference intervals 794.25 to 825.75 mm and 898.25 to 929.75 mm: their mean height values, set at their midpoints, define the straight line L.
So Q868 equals 4.3 mm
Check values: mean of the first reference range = 1.4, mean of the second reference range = 1.38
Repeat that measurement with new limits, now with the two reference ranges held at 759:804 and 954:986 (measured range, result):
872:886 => 6.85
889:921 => 3.24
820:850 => -0.30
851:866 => 2.09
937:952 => 1.17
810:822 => -0.32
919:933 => -0.13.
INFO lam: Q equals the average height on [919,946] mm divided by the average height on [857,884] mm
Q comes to 1.53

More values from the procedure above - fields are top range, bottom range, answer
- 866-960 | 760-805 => 0.81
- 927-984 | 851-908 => 1.31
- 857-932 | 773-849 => 0.78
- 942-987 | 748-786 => 0.86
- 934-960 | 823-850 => 0.91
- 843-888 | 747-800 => 0.69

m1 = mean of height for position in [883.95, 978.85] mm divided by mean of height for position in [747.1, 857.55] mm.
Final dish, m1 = 0.9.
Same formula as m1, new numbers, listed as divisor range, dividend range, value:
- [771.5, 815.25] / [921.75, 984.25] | 0.95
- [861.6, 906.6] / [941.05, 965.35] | 1.38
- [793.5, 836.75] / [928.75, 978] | 0.96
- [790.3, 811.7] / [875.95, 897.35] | 0.67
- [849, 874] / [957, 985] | 1.24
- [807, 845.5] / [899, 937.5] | 0.93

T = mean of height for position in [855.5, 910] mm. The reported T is 1.03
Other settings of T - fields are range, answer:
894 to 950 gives 1.35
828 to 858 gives 1.44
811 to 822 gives 1.51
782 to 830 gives 1.44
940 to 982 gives 1.37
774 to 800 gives 1.46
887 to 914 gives 1.22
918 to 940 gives 1.41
